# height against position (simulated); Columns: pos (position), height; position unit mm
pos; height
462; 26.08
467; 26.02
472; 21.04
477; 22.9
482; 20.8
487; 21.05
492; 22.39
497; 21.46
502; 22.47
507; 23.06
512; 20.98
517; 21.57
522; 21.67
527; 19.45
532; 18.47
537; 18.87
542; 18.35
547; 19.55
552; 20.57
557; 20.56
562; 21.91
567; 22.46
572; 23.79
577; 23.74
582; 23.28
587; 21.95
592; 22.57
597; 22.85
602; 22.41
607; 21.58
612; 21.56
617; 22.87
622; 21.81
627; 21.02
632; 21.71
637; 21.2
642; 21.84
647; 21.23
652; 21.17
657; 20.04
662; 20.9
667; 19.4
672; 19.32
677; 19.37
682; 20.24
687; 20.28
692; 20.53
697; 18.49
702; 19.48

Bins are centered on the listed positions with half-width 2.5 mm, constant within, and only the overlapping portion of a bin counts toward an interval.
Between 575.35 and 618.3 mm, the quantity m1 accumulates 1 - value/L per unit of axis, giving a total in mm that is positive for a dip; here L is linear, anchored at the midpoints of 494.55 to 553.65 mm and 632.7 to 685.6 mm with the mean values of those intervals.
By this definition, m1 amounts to -4.1 mm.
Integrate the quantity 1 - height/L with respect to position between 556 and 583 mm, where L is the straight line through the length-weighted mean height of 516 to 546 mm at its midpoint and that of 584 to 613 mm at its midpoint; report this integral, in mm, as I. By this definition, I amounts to -2.0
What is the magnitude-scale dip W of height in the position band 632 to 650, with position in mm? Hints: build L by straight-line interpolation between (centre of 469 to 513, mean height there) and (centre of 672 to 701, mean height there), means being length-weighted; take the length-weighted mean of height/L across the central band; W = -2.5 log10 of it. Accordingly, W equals -0.06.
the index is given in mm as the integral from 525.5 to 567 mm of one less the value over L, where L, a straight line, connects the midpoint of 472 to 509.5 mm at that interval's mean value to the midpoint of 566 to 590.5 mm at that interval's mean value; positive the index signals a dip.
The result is 5.08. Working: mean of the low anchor 22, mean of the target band 19.9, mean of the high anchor 23.1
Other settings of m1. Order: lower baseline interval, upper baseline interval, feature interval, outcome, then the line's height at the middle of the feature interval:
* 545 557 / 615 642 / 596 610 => -0.7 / 21.2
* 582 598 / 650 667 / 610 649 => -0.5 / 21.4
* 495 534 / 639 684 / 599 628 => -1.8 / 20.7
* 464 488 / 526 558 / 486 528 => -1.3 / 21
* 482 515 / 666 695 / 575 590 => -1.5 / 20.9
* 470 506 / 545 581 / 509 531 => 1.0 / 21.8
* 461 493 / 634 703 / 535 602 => -0.2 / 21.6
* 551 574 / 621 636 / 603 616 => -0.1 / 21.6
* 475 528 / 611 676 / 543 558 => 1.0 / 21.4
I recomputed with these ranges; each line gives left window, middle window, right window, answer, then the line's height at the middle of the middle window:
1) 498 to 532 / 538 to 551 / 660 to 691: 1.19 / 21.1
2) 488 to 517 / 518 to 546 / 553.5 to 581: 3.41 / 22.2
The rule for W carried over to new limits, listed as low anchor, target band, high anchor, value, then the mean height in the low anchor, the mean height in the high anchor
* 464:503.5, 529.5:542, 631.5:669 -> 0.18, 22.3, 20.9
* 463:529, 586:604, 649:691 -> -0.08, 22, 20.1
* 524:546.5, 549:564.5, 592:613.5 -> -0.05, 18.9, 22.2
